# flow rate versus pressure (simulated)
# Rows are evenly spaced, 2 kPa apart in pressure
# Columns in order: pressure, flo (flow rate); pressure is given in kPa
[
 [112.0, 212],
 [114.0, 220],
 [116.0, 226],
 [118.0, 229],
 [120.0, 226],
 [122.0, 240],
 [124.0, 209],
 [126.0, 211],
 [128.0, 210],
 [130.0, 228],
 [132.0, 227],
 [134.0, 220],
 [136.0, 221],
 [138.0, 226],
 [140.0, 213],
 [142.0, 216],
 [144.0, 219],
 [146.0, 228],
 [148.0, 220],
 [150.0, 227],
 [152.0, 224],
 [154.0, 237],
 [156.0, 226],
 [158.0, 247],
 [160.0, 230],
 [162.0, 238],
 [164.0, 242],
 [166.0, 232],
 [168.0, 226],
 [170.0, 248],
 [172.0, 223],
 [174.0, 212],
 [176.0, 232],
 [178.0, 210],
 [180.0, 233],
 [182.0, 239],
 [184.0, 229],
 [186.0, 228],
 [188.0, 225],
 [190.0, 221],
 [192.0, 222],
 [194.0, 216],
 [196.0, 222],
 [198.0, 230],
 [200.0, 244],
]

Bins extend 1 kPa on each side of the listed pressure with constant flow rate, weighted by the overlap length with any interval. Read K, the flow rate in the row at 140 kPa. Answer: 213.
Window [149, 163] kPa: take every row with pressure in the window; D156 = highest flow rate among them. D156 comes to 247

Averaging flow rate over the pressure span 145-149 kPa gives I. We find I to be 224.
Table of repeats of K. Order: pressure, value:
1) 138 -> 226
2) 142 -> 216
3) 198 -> 230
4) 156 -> 226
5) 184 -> 229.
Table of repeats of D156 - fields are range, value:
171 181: 233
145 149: 228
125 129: 211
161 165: 242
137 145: 226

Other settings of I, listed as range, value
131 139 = 224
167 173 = 232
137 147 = 220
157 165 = 239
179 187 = 232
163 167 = 237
